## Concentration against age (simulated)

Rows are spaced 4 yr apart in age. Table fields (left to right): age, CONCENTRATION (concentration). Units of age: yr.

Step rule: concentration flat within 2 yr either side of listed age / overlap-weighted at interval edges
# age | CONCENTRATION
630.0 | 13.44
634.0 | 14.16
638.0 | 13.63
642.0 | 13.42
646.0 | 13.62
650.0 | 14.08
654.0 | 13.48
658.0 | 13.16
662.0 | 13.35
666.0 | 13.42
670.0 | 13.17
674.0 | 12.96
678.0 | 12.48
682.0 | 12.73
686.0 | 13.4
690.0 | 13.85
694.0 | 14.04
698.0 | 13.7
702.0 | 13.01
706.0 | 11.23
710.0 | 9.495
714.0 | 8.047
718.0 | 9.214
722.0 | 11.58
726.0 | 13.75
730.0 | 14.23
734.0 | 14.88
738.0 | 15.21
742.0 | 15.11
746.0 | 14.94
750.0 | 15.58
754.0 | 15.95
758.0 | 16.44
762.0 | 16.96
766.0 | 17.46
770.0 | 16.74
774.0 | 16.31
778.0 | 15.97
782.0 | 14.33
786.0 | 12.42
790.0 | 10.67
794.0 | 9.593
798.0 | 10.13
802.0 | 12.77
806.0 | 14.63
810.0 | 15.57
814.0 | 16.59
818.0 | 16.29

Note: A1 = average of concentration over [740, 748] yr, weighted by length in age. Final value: 15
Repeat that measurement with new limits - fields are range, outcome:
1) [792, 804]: 10.8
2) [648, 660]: 13.6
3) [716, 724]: 10.4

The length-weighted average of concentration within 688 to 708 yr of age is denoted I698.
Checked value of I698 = 13.2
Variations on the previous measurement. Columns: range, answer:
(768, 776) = 16.5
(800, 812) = 14.3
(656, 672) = 13.3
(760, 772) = 17.1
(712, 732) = 11.4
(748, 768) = 16.5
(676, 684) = 12.6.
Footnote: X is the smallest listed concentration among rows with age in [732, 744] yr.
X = 14.88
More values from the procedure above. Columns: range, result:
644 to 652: 13.62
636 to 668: 13.16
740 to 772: 14.94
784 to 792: 10.67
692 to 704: 13.01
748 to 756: 15.58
